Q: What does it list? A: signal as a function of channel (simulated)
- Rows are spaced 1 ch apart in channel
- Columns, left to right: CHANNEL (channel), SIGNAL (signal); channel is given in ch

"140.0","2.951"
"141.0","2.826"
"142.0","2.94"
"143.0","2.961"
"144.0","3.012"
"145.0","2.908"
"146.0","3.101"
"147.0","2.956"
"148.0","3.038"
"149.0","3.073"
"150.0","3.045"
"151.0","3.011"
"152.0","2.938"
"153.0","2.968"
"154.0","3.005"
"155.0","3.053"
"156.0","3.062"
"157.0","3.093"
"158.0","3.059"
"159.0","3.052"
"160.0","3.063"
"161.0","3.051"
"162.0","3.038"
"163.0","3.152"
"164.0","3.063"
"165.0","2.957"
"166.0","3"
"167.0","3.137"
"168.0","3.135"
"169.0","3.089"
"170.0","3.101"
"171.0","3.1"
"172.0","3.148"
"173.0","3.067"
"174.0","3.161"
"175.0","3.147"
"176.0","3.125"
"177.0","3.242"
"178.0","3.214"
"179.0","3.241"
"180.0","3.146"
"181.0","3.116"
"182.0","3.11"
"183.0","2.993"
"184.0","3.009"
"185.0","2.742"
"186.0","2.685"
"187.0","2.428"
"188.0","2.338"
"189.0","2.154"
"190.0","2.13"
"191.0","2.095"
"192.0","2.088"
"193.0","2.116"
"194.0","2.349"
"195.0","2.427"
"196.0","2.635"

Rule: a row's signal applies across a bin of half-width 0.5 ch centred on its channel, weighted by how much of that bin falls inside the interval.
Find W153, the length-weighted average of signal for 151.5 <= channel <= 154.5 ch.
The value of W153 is 2.97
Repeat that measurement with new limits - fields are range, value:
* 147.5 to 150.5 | 3.05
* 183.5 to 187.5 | 2.72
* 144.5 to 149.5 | 3.02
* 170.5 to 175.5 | 3.12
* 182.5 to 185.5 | 2.91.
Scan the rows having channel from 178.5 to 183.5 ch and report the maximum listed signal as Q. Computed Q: 3.241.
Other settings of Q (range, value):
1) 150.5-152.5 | 3.011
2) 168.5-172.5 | 3.148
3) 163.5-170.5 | 3.137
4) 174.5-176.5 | 3.147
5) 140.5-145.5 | 3.012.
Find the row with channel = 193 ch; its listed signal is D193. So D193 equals 2.116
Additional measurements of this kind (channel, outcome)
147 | 2.956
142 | 2.94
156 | 3.062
